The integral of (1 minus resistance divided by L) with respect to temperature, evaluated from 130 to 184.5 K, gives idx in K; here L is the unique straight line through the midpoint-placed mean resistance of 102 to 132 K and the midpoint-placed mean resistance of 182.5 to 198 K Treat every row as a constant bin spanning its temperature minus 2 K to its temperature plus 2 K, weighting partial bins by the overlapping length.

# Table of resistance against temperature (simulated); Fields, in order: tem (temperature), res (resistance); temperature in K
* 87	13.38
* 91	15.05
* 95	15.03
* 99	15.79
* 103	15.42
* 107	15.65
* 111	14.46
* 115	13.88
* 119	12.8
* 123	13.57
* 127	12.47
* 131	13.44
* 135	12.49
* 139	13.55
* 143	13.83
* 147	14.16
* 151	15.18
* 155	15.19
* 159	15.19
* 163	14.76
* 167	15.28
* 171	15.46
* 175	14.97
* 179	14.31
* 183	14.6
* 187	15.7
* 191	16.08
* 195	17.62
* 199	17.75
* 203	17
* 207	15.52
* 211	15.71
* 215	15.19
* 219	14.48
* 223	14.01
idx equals 2.6 K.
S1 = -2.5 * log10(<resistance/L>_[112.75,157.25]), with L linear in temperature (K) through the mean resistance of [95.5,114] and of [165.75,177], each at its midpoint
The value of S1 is 0.11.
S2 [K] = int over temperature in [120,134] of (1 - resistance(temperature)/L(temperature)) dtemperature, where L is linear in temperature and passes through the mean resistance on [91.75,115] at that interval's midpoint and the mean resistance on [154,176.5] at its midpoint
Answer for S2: 1.9 K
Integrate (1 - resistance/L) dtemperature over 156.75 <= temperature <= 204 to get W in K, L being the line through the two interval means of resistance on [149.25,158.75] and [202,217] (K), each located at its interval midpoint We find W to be -0.7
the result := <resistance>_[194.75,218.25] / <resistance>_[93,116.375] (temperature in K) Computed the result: 1.08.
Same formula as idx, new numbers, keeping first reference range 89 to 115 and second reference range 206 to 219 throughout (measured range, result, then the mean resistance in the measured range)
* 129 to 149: 2.2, 13.5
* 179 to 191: 0.1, 15.2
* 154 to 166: 0.1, 15.1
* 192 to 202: -1.4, 17.5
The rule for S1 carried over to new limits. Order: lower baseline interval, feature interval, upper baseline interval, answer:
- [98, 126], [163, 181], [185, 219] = 0.04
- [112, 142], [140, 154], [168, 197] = -0.02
